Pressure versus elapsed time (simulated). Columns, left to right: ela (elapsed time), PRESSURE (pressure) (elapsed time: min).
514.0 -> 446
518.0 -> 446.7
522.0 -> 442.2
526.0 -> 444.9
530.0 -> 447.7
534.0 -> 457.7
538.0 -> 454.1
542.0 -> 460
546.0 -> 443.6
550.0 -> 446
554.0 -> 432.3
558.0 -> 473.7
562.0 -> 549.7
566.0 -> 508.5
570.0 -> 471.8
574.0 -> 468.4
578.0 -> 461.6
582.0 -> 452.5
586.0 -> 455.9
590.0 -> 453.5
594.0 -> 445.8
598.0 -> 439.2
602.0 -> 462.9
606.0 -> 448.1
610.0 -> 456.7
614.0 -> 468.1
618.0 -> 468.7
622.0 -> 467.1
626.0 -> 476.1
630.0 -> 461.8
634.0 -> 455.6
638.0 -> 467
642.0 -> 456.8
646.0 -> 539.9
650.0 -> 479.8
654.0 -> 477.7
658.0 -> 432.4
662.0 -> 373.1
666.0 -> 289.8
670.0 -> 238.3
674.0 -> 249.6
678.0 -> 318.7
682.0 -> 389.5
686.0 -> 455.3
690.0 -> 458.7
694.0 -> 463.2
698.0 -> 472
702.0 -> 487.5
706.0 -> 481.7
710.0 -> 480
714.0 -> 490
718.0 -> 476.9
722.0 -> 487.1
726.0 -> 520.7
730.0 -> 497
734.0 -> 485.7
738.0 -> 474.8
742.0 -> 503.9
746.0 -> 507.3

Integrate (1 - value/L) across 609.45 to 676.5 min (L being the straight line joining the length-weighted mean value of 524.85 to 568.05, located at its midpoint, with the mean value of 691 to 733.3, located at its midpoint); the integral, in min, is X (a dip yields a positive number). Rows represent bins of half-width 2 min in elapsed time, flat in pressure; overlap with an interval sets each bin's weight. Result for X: 7.19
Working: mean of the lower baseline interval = 466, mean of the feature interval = 426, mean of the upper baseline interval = 485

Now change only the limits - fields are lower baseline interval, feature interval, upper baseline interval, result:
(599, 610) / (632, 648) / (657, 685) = -3.9 min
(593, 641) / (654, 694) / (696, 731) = 9.1 min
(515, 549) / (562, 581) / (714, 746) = -1.1 min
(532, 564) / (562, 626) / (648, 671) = -4.8 min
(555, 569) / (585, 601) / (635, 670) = 0.9 min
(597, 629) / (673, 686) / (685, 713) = 3.4 min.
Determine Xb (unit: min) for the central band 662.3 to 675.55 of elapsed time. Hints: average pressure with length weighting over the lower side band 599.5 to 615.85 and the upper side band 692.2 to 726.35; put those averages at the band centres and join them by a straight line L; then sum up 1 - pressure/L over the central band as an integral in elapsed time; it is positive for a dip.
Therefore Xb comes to 5.6 min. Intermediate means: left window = 458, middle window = 274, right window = 483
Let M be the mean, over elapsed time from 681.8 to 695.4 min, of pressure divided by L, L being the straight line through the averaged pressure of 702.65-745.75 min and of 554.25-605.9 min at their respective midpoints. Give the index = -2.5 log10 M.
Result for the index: 0.09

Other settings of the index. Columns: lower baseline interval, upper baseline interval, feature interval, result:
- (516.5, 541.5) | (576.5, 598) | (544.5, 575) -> -0.06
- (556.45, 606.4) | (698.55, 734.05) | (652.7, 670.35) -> 0.29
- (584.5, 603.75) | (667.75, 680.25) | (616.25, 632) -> -0.22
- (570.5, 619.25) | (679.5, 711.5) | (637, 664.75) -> 0.00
